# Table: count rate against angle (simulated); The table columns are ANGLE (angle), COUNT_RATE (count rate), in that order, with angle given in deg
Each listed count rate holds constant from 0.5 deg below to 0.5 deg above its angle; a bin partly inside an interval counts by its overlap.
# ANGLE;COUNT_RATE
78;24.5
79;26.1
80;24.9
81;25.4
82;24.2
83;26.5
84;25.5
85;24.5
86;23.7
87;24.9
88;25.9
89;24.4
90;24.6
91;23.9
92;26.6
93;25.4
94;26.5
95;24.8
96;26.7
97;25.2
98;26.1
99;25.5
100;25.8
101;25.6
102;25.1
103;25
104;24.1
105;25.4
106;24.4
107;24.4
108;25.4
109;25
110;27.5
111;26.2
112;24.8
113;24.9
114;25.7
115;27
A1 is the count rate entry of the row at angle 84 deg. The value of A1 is 25.5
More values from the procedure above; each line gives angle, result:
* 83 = 26.5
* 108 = 25.4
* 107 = 24.4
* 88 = 25.9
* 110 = 27.5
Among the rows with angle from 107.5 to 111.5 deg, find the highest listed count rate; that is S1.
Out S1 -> 27.5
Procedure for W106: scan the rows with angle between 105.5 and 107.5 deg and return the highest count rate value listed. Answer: 24.4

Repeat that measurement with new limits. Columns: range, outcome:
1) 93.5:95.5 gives 26.5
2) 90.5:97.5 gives 26.7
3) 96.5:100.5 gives 26.1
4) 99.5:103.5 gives 25.8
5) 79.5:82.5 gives 25.4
